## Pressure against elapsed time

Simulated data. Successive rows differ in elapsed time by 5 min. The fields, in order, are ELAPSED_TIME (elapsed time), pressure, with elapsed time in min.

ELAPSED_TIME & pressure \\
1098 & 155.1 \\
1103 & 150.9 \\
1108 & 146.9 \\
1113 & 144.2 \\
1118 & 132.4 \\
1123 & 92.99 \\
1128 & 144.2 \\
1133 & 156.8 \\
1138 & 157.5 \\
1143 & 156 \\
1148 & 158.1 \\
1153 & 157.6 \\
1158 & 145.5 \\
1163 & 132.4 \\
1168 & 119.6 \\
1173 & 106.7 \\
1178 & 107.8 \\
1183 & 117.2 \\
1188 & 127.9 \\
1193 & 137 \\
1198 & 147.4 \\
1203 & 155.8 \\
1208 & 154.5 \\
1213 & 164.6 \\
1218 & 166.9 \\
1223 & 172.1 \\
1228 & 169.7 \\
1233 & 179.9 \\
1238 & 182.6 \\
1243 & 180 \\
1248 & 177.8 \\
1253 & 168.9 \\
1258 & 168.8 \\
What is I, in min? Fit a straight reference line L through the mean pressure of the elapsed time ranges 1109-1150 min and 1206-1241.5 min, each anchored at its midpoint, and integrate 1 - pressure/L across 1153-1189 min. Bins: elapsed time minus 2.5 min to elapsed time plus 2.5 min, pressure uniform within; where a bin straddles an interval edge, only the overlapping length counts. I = 7.0 min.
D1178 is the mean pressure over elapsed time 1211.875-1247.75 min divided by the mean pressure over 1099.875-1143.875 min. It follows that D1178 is 1.23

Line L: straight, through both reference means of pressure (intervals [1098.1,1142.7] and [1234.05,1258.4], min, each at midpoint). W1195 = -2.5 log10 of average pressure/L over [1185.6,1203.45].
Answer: 0.16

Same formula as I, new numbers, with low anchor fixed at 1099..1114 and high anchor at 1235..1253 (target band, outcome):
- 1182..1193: 2.6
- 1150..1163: 0.9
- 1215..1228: 0.3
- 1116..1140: 2.6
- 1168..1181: 4.2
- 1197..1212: 1.4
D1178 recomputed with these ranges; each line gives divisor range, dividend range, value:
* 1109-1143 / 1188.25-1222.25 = 1.10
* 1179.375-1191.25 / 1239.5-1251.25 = 1.46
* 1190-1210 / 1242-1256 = 1.18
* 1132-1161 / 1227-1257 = 1.14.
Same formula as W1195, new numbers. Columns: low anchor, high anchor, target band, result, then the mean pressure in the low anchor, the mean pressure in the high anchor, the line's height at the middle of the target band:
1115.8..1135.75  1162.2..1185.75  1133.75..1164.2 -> -0.22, 132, 116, 124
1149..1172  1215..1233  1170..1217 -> 0.15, 138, 171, 155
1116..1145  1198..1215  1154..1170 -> 0.09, 140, 157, 147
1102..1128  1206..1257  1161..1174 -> 0.24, 134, 172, 151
